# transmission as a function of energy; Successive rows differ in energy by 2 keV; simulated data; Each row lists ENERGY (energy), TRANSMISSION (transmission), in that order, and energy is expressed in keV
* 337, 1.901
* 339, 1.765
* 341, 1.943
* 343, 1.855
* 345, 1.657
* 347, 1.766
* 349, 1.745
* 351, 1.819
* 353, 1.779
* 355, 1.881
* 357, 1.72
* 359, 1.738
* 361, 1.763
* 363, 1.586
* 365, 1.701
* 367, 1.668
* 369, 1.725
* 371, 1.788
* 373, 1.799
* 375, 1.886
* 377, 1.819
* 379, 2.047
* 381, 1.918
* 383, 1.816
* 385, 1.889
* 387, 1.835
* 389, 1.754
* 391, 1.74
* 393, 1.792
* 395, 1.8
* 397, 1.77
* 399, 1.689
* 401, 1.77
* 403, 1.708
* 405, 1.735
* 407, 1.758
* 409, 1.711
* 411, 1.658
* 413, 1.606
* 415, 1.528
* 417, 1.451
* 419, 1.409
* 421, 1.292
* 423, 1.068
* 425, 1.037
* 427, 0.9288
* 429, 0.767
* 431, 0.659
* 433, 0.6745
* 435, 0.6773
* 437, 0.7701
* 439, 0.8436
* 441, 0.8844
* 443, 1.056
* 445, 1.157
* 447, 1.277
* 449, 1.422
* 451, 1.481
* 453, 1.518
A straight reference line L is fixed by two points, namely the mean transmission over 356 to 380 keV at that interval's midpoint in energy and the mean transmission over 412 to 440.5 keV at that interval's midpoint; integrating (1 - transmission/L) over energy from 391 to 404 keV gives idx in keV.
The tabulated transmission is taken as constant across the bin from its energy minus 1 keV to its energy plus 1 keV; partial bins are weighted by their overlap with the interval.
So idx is -3.24 keV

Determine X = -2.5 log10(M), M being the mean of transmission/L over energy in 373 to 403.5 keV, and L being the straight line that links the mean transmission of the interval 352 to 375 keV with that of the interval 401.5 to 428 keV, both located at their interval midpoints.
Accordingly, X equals -0.132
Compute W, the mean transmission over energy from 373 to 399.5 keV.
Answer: 1.83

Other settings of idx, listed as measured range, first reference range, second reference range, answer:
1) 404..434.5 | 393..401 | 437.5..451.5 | 4.5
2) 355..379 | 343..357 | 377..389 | 0.9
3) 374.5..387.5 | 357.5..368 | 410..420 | -2.0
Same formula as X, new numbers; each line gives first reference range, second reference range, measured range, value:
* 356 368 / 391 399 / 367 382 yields -0.07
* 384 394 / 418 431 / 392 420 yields -0.17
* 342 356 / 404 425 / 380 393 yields -0.13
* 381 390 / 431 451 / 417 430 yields 0.14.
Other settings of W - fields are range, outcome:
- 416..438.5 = 0.973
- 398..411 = 1.72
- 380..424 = 1.67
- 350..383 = 1.79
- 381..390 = 1.83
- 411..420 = 1.52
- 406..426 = 1.45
